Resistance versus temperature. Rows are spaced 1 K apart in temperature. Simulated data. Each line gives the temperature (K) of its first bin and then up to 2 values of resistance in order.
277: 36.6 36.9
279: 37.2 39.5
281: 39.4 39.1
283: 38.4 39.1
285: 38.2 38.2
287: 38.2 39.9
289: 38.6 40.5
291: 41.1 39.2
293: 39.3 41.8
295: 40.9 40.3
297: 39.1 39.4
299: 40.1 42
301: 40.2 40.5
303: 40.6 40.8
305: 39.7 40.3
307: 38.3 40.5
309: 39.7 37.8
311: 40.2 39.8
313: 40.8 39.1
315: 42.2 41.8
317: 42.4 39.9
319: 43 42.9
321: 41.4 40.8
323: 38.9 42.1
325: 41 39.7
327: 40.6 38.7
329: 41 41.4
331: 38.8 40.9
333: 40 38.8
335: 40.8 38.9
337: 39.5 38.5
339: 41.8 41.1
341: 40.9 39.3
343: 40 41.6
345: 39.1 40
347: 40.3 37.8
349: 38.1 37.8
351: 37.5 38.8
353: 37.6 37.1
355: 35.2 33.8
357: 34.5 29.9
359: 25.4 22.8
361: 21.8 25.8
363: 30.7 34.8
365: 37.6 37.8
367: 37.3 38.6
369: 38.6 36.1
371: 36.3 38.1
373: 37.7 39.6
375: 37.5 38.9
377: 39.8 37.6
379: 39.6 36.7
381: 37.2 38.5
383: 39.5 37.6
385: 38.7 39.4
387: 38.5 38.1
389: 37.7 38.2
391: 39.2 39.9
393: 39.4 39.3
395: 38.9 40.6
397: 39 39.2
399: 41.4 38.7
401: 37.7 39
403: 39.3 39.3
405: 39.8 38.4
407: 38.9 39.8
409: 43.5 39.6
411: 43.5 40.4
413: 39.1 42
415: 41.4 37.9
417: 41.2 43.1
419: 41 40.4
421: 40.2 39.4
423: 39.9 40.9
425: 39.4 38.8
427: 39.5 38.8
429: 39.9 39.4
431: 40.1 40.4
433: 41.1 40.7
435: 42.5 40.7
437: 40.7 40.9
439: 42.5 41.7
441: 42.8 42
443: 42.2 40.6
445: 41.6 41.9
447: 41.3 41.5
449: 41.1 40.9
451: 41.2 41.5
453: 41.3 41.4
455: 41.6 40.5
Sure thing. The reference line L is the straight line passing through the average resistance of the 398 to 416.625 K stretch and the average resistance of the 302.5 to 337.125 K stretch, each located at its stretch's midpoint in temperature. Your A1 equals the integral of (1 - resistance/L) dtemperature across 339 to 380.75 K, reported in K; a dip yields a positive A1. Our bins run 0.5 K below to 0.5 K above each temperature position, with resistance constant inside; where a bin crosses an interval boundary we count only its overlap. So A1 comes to 3.94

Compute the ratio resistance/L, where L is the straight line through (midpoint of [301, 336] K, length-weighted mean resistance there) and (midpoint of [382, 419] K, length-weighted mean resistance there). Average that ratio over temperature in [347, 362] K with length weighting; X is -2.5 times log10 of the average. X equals 0.198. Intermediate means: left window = 40.4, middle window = 33.4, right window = 39.6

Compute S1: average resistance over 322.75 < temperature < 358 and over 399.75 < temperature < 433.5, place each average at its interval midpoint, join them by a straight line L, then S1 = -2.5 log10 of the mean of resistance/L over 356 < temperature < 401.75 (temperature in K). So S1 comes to 0.08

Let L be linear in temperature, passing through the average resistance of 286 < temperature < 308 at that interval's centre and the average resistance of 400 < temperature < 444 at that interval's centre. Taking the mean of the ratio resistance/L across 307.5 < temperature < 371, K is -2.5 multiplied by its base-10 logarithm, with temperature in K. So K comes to 0.06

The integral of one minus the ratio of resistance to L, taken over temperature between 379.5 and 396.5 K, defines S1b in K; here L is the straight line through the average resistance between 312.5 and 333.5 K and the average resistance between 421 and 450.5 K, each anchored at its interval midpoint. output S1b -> 0.9 K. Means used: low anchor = 40.8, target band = 38.7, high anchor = 40.8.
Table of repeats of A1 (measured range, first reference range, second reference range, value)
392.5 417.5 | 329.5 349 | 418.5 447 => 0.4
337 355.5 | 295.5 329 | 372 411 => 0.4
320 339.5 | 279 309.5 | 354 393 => -1.1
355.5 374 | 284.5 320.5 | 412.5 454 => 3.3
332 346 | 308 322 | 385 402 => 0.1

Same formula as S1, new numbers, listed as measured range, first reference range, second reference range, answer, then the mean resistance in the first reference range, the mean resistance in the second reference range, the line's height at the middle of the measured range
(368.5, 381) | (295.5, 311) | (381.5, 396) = 0.03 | 40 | 38.8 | 39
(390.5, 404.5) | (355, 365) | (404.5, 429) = -0.08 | 29.6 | 40.3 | 36.7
